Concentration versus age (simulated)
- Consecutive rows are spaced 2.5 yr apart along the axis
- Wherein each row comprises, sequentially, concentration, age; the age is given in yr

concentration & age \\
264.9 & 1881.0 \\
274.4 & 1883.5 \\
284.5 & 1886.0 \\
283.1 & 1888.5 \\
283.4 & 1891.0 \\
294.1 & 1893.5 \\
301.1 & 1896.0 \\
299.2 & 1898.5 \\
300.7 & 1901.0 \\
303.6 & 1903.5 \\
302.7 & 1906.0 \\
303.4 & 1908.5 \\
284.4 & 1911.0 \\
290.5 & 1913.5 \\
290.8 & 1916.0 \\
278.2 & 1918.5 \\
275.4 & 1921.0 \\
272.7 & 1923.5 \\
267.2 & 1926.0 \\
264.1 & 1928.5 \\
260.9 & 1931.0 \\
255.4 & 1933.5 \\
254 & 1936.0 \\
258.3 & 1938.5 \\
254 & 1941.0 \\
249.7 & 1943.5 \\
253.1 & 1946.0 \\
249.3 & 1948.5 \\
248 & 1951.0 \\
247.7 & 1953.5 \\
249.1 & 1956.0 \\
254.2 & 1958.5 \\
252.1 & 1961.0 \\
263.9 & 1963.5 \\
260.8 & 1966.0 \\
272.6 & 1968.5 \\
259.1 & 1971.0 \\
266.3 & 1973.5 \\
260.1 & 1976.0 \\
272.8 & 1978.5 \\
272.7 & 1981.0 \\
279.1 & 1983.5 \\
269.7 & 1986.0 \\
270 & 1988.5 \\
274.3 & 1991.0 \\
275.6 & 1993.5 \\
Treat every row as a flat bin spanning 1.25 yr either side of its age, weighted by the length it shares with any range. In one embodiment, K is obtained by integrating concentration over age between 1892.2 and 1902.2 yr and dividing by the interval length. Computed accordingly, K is 299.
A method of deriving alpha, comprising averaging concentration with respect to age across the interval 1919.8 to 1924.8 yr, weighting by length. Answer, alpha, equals 274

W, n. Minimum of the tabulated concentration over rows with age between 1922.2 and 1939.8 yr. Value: 254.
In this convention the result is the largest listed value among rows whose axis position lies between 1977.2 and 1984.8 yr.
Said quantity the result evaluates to 279.1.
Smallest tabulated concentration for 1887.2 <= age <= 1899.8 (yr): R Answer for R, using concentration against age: 283.1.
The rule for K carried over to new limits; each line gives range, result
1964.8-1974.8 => 265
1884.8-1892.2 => 284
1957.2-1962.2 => 253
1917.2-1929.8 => 272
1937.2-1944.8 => 254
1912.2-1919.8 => 286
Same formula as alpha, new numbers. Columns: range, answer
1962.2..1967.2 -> 262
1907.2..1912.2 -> 294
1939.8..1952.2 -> 251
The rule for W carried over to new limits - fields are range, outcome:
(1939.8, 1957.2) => 247.7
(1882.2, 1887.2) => 274.4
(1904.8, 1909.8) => 302.7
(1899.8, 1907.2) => 300.7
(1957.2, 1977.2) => 252.1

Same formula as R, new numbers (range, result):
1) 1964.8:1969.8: 260.8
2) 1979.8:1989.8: 269.7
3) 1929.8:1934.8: 255.4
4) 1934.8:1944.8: 249.7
